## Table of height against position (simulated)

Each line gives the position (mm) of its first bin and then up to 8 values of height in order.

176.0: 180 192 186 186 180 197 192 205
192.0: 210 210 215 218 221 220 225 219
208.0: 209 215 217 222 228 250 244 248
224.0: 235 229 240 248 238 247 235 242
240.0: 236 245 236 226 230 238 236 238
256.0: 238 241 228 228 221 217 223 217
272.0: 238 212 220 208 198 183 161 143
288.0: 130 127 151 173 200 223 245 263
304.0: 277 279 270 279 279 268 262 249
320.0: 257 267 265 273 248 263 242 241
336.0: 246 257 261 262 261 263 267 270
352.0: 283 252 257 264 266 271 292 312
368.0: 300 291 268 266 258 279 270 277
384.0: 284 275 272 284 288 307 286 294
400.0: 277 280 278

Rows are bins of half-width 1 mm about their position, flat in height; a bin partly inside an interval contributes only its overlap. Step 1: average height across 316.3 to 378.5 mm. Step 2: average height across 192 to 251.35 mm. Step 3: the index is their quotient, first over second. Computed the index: 1.16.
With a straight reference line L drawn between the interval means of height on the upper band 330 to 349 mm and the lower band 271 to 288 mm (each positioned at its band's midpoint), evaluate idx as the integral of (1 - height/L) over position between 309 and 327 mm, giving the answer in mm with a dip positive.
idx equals -2.6 mm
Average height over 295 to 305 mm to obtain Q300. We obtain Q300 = 242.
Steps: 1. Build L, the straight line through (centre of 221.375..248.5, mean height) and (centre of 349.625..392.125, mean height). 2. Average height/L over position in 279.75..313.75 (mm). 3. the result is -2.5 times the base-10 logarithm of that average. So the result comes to 0.204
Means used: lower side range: 238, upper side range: 276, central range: 212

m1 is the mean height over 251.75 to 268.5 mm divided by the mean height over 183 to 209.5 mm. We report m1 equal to 1.10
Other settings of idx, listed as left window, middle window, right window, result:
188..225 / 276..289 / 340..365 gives 3.8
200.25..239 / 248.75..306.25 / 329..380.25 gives 8.3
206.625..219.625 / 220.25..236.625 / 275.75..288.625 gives -2.0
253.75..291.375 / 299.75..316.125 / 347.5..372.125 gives -2.7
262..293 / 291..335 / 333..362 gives -4.3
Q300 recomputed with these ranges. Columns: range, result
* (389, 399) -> 292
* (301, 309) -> 272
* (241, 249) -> 234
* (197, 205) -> 221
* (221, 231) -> 240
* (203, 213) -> 217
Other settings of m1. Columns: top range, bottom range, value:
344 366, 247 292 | 1.31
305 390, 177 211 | 1.30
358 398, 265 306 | 1.39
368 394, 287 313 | 1.25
